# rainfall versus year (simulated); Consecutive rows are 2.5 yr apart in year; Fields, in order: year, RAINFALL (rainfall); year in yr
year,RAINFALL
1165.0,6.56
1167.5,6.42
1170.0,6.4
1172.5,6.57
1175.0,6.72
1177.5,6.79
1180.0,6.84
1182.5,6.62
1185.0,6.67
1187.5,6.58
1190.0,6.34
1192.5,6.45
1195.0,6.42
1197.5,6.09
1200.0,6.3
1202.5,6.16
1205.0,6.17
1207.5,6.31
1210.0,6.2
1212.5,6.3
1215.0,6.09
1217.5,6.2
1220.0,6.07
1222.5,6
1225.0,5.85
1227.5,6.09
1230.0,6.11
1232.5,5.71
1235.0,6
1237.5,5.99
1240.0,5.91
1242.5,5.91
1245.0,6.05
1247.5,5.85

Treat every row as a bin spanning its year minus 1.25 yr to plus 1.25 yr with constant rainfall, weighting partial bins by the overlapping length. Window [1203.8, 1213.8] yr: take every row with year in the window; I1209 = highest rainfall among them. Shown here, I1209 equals 6.31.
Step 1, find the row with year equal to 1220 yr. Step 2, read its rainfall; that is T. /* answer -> 6.07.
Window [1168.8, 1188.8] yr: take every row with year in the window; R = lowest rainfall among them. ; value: 6.4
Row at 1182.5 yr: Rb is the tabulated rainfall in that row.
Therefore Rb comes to 6.62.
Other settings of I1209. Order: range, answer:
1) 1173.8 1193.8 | 6.84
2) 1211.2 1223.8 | 6.3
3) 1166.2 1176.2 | 6.72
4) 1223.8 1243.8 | 6.11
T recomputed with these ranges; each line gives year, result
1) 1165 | 6.56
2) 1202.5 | 6.16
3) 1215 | 6.09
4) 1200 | 6.3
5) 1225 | 5.85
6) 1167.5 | 6.42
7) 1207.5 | 6.31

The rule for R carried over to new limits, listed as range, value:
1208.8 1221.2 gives 6.07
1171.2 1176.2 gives 6.57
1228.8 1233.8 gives 5.71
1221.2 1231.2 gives 5.85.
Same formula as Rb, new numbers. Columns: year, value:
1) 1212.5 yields 6.3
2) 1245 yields 6.05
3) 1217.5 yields 6.2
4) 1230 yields 6.11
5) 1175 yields 6.72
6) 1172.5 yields 6.57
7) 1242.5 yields 5.91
